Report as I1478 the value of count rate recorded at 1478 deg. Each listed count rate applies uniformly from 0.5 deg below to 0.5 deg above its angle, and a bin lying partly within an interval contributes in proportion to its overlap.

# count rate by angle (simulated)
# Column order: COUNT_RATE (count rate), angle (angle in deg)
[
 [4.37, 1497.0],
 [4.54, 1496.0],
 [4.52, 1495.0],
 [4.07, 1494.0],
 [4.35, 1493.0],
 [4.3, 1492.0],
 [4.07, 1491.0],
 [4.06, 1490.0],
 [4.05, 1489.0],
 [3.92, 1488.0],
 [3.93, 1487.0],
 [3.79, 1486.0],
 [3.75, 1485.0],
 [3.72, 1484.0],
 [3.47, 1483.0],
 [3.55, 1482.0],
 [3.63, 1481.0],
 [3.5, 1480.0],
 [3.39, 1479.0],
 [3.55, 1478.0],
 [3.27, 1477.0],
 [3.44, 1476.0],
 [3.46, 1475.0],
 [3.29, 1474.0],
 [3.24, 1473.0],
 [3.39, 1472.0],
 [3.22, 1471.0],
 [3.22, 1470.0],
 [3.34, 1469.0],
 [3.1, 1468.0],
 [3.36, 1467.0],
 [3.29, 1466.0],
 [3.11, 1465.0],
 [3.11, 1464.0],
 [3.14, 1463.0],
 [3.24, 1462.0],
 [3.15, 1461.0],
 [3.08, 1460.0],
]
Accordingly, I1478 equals 3.55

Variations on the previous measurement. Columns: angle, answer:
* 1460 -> 3.08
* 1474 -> 3.29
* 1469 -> 3.34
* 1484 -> 3.72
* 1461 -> 3.15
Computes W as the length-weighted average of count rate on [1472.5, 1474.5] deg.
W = 3.27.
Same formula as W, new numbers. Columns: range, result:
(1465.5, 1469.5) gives 3.27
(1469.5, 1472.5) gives 3.28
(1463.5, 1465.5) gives 3.11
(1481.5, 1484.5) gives 3.58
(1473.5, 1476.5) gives 3.4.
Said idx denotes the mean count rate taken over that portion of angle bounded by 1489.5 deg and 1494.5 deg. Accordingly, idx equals 4.17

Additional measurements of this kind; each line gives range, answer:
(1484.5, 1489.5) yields 3.89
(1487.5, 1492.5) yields 4.08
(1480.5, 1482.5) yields 3.59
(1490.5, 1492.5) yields 4.19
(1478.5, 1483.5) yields 3.51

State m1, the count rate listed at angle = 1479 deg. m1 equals 3.39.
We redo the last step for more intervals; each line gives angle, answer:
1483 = 3.47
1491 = 4.07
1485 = 3.75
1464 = 3.11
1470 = 3.22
